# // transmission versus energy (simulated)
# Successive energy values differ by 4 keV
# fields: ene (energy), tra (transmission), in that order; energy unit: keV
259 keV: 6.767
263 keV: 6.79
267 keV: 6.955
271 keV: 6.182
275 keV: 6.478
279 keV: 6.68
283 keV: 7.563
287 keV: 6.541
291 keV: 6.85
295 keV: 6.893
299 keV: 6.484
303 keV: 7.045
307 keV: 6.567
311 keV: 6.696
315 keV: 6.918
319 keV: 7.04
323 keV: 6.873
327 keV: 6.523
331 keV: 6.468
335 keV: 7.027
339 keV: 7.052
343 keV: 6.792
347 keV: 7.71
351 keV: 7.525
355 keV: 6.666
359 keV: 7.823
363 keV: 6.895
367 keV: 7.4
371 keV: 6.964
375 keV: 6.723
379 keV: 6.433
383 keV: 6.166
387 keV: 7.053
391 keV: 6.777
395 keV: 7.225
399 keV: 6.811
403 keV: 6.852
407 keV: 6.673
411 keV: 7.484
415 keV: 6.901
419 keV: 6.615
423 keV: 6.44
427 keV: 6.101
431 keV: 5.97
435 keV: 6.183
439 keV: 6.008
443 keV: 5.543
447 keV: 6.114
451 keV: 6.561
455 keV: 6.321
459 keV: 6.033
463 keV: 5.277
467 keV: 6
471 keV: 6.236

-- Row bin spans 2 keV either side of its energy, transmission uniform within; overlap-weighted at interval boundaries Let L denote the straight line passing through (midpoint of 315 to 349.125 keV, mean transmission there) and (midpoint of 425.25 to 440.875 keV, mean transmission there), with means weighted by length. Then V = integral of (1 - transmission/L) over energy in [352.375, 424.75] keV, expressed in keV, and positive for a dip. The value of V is -5.0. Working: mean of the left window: 6.94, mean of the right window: 6.07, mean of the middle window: 6.89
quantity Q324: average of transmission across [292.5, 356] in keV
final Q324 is 6.9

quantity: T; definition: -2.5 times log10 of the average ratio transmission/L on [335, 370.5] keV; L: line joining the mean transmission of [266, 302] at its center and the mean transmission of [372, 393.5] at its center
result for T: -0.08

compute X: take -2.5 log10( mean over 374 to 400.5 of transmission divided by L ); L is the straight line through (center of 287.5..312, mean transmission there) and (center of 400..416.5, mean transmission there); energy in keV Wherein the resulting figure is 0.03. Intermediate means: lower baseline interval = 6.75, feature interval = 6.74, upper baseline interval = 6.97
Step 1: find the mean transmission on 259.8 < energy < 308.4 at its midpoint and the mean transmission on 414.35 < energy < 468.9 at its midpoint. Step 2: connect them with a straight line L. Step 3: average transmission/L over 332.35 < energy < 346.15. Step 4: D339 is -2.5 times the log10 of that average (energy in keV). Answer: -0.07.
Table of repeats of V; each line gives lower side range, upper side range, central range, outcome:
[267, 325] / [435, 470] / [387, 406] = -1.9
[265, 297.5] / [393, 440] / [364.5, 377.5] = -0.7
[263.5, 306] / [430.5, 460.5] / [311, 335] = -0.6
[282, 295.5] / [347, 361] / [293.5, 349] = 2.3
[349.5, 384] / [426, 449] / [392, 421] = -2.3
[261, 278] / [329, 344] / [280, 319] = -0.8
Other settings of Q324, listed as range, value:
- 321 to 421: 6.94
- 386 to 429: 6.81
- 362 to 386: 6.77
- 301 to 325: 6.86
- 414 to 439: 6.32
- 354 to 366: 7.19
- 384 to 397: 6.95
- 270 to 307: 6.75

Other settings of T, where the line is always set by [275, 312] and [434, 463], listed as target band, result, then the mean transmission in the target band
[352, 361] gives -0.123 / 7.28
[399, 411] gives -0.104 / 6.89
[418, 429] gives -0.034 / 6.36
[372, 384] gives -0.020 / 6.51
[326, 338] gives -0.017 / 6.72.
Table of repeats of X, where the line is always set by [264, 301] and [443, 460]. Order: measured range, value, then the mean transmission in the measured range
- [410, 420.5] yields -0.11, 6.97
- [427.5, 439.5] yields 0.03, 6.07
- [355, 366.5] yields -0.12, 7.24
